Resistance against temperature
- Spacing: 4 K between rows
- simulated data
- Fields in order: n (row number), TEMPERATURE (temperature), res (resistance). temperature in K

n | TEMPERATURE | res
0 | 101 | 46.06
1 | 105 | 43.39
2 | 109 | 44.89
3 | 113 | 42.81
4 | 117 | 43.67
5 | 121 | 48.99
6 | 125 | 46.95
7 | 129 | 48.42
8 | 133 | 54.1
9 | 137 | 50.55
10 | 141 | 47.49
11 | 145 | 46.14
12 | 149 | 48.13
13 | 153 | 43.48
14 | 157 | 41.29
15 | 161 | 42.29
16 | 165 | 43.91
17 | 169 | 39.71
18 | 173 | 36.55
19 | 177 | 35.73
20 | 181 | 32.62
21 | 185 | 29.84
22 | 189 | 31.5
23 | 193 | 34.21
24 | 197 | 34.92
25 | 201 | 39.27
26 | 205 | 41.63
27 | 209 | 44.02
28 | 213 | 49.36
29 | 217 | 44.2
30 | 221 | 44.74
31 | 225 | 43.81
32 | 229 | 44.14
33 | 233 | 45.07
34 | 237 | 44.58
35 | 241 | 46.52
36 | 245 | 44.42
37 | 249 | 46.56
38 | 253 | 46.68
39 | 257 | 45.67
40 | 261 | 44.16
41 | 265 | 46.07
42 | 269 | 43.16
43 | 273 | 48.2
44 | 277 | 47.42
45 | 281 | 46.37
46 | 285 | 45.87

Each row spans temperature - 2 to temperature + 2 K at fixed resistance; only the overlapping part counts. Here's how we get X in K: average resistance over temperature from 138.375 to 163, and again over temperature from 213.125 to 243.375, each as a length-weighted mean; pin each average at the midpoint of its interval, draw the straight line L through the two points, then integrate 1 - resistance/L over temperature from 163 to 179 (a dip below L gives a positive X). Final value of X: 2.1 K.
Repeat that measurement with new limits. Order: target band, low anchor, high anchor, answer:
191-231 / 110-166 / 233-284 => 3.4 K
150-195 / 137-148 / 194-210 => 6.2 K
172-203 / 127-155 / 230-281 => 8.5 K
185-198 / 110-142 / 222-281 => 3.8 K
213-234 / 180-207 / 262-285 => -3.1 K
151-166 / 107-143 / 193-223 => 0.9 K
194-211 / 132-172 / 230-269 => 2.1 K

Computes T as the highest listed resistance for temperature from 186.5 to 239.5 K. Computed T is 49.36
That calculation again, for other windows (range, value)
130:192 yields 54.1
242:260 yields 46.68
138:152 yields 48.13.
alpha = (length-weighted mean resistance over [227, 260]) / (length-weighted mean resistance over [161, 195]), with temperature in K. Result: 1.26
